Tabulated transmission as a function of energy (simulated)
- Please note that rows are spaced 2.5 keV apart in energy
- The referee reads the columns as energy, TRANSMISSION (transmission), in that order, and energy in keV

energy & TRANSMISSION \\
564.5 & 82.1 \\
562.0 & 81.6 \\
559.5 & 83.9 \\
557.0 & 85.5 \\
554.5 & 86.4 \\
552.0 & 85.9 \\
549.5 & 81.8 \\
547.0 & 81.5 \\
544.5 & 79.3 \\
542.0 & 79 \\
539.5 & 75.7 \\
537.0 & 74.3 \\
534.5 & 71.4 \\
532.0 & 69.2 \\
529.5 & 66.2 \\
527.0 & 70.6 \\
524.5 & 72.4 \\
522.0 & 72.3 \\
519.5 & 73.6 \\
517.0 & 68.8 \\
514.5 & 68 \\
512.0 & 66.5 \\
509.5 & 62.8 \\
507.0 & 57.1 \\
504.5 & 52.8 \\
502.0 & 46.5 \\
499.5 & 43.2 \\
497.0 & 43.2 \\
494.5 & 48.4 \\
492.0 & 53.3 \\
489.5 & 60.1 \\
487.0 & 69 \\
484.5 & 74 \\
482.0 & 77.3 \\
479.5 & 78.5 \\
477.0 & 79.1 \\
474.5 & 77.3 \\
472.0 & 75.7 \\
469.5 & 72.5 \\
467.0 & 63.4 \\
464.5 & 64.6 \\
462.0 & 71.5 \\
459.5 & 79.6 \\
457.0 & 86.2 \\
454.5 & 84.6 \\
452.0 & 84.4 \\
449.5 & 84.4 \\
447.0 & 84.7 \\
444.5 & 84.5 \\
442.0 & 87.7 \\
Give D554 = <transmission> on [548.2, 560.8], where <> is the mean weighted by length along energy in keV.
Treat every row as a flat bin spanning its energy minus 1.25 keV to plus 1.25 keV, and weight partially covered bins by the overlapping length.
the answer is 84.7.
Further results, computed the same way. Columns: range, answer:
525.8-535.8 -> 69.4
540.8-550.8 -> 80.4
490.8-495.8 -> 50.7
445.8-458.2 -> 84.9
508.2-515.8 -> 65.7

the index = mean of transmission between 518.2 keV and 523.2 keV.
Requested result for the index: 72.9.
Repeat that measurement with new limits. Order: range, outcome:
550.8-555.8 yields 86.1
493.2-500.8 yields 45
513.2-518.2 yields 68.4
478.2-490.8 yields 71.7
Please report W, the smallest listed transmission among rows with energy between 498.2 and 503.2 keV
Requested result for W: 43.2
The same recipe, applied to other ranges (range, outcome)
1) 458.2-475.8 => 63.4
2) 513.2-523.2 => 68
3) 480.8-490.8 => 60.1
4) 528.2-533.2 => 66.2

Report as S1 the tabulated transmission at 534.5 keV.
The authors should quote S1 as 71.4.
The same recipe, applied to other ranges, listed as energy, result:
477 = 79.1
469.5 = 72.5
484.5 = 74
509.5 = 62.8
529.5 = 66.2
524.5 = 72.4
